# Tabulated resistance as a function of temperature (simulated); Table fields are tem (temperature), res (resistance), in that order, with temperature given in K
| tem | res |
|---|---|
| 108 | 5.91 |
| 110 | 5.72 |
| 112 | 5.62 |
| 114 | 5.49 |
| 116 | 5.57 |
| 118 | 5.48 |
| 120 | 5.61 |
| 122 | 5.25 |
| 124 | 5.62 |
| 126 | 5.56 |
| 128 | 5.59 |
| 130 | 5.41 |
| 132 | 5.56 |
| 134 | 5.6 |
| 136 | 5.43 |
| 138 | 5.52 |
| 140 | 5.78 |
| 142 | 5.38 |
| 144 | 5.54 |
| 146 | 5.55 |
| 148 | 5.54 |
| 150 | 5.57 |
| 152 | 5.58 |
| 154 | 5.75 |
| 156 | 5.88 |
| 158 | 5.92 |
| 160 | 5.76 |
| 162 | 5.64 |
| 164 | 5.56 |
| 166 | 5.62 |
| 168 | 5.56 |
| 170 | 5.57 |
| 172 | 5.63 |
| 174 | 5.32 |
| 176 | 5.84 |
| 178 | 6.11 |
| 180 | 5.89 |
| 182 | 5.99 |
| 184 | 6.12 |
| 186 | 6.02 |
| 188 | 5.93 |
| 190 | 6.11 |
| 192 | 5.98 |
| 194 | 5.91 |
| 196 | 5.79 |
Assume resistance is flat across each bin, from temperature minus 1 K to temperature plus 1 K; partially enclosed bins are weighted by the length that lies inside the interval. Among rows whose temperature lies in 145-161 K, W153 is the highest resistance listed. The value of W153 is 5.92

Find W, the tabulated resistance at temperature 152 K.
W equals 5.58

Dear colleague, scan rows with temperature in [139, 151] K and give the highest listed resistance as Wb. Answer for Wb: 5.78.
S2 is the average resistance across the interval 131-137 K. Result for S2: 5.53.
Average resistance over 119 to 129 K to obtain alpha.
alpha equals 5.53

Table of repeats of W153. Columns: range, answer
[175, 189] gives 6.12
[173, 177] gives 5.84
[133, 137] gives 5.6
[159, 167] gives 5.76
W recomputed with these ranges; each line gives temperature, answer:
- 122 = 5.25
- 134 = 5.6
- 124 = 5.62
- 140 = 5.78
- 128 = 5.59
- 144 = 5.54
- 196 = 5.79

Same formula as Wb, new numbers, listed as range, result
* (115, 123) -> 5.61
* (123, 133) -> 5.62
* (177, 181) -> 6.11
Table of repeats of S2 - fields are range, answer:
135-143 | 5.53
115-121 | 5.55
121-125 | 5.44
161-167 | 5.61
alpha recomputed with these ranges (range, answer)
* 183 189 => 6.02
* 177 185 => 6.03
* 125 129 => 5.57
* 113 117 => 5.53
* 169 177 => 5.59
